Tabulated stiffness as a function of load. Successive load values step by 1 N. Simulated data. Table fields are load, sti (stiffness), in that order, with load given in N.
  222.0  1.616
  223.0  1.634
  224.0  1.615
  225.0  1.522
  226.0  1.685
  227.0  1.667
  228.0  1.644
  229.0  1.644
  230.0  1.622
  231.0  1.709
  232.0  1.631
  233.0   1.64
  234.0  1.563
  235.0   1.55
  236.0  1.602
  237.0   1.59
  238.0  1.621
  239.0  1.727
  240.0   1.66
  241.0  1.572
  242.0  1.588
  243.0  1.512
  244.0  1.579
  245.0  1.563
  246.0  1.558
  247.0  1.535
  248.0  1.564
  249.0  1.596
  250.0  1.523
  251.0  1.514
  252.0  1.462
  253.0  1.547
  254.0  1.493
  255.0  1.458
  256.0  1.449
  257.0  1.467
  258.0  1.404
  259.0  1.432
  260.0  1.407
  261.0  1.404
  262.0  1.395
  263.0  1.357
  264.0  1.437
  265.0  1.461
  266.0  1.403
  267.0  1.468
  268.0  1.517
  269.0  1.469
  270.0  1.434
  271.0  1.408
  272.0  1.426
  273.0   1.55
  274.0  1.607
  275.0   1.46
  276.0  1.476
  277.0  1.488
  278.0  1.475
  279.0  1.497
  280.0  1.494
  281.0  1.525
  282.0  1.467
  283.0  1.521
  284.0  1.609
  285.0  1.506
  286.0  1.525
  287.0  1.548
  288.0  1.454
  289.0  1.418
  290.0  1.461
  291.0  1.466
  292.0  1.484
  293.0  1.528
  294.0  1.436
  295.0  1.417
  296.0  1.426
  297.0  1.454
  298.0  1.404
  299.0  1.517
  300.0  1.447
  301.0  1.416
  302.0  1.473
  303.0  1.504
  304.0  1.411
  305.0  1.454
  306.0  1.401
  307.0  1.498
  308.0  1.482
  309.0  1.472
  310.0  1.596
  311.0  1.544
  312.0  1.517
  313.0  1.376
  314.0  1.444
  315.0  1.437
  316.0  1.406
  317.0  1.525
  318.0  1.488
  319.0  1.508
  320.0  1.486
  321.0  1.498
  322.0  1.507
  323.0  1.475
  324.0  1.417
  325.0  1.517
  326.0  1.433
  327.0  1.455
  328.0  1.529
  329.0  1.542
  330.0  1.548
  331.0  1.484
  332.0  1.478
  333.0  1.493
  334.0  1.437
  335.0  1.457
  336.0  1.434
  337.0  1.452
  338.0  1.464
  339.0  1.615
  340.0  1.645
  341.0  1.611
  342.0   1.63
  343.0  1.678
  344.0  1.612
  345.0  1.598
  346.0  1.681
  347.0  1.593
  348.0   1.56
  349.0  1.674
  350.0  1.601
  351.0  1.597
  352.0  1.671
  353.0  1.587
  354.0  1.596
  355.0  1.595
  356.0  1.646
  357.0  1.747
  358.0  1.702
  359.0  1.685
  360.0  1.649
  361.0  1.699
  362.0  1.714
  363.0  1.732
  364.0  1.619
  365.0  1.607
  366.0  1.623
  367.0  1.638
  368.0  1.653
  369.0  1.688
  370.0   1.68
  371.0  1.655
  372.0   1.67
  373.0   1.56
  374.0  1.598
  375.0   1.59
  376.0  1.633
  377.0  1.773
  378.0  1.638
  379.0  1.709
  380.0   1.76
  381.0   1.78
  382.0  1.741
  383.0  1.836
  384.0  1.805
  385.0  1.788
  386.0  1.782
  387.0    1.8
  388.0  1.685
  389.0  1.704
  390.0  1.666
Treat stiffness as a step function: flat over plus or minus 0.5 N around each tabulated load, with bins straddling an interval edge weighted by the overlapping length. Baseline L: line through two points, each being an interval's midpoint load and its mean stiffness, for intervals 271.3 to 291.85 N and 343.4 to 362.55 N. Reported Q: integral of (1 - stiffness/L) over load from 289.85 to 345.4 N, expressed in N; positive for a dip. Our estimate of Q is 2.8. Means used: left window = 1.5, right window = 1.64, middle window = 1.49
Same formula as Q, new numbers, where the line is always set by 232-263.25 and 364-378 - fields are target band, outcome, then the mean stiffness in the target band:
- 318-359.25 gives 1.4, 1.56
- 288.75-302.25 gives 1.0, 1.45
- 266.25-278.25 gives 0.6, 1.48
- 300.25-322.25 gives 1.6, 1.47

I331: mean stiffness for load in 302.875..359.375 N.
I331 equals 1.53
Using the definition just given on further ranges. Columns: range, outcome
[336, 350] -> 1.6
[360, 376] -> 1.65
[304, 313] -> 1.48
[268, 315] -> 1.48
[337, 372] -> 1.64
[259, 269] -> 1.43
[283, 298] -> 1.48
